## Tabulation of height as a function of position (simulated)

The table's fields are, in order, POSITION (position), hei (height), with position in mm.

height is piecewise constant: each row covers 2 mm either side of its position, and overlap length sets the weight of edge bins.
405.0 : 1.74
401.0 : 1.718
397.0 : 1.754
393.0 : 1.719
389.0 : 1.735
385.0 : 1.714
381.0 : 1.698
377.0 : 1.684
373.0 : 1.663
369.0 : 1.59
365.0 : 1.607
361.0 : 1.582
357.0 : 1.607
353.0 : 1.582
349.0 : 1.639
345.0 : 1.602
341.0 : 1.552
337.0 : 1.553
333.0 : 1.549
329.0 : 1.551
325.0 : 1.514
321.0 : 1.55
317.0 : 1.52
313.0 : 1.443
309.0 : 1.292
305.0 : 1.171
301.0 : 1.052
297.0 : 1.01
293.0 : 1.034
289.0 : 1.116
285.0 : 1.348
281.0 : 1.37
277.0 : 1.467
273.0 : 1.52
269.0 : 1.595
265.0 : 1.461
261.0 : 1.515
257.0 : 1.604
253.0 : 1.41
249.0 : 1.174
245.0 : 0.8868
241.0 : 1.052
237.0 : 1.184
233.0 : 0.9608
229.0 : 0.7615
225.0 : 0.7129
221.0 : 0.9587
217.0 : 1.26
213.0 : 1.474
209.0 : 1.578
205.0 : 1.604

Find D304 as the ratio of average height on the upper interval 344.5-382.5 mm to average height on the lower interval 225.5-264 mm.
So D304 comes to 1.4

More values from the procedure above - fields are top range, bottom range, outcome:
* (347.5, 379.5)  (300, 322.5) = 1.20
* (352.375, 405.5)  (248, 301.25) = 1.24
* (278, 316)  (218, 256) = 1.18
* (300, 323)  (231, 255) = 1.22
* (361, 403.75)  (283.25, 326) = 1.32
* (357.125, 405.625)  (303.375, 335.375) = 1.16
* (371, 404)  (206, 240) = 1.52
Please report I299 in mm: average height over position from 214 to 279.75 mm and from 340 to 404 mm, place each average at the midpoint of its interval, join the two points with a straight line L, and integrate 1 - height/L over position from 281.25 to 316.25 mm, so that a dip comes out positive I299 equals 4.98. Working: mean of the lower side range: 1.23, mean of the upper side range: 1.66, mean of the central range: 1.2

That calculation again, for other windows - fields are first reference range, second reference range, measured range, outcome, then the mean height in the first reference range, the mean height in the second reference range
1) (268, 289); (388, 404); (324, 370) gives 0.7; 1.42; 1.73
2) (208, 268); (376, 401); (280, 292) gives 1.0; 1.2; 1.72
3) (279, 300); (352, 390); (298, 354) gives -2.9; 1.17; 1.65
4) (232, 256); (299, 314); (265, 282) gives -4.5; 1.14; 1.23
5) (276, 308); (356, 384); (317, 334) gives -1.9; 1.19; 1.64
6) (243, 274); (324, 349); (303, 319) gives 1.6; 1.39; 1.56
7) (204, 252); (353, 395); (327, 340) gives -0.3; 1.13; 1.66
